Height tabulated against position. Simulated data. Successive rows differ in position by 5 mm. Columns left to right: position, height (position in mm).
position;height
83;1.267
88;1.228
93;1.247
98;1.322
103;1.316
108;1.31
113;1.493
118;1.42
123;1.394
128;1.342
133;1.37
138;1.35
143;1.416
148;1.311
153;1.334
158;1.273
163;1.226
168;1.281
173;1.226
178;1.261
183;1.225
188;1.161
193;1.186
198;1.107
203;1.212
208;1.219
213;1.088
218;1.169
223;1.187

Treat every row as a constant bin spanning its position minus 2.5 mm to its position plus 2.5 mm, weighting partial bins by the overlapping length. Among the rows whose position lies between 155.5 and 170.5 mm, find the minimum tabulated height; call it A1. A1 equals 1.226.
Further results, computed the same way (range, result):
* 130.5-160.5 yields 1.273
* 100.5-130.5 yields 1.31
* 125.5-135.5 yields 1.342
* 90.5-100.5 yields 1.247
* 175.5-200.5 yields 1.107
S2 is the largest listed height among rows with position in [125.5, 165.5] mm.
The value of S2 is 1.416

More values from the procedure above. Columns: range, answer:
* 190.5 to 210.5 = 1.219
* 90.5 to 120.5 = 1.493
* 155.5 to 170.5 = 1.281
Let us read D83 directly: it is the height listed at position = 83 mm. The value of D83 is 1.267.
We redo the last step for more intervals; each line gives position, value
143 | 1.416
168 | 1.281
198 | 1.107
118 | 1.42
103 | 1.316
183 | 1.225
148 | 1.311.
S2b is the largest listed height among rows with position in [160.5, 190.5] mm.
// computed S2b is 1.281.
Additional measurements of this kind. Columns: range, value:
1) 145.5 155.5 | 1.334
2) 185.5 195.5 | 1.186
